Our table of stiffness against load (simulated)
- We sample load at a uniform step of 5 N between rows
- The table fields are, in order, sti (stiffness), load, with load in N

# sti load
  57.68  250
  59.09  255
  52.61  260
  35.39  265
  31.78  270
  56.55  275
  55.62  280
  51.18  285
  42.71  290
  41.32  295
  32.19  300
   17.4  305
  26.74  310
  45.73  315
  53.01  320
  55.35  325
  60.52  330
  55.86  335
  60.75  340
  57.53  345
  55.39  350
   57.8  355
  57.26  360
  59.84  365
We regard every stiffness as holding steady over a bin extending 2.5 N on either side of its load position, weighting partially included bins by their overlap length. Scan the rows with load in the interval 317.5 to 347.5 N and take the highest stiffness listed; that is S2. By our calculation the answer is 60.75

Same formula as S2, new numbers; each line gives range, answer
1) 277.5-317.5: 55.62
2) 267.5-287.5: 56.55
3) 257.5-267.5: 52.61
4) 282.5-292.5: 51.18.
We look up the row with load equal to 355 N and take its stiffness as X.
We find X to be 57.8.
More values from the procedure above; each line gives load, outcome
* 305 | 17.4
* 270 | 31.78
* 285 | 51.18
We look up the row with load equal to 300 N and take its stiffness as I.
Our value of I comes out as 32.19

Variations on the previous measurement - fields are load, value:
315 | 45.73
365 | 59.84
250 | 57.68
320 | 53.01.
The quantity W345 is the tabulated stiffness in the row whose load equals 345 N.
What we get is 57.53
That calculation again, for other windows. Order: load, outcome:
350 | 55.39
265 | 35.39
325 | 55.35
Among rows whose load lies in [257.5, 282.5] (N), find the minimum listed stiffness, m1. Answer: 31.78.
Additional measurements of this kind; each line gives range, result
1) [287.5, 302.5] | 32.19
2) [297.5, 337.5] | 17.4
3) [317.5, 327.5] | 53.01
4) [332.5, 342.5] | 55.86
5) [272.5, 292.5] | 42.71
